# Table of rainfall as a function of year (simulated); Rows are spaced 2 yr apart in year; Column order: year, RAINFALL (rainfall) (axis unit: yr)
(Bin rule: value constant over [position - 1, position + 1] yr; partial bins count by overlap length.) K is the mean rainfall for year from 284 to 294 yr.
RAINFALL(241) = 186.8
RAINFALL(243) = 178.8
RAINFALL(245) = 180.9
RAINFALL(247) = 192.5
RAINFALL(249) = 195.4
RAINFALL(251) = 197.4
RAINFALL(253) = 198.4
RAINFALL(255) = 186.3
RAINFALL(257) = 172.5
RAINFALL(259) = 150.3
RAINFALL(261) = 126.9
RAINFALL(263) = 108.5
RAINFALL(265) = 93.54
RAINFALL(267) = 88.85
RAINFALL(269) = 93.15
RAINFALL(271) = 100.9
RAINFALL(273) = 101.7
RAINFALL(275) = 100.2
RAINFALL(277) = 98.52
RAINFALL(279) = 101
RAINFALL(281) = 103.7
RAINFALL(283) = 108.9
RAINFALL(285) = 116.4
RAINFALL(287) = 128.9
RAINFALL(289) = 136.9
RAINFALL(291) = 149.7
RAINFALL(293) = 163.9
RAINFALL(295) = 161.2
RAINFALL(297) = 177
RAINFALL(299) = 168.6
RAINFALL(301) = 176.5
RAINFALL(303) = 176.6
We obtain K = 139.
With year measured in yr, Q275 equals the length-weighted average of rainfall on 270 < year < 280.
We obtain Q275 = 100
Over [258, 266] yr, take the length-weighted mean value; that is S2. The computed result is 120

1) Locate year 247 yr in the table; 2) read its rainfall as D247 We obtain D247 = 192.5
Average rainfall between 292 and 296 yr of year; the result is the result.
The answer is 163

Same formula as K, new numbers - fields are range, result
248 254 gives 197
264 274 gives 95.6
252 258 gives 186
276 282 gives 101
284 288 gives 123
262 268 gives 97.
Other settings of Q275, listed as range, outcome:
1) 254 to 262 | 159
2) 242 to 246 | 180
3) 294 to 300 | 169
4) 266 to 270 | 91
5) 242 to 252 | 189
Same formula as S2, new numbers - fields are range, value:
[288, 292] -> 143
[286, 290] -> 133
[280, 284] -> 106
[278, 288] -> 112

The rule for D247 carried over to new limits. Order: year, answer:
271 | 100.9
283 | 108.9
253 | 198.4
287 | 128.9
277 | 98.52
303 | 176.6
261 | 126.9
